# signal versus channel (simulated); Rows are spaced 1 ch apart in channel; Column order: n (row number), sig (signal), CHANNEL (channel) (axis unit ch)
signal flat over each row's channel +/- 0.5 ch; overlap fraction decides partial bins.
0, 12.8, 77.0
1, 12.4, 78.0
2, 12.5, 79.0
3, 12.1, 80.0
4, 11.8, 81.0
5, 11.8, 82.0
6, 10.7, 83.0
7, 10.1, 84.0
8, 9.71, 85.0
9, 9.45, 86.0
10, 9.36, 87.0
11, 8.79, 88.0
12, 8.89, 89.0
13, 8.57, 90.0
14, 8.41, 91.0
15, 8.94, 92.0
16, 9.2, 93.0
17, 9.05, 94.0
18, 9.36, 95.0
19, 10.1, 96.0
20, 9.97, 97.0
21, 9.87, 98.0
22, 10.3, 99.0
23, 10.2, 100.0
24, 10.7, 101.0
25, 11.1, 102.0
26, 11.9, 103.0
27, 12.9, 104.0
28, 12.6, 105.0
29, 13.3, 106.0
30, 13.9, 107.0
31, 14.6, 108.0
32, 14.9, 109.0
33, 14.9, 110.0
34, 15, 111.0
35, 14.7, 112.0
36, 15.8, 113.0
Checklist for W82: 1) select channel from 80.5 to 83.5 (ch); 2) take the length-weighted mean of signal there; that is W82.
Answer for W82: 11.4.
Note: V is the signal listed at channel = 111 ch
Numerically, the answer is 15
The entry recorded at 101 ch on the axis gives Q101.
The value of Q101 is 10.7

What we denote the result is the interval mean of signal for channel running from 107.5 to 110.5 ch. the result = 14.8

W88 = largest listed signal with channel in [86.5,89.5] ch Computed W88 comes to 9.36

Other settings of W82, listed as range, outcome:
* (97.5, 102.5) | 10.4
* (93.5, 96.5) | 9.5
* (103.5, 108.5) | 13.5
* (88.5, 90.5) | 8.73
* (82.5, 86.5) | 9.99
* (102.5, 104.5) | 12.4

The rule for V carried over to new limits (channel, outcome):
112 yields 14.7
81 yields 11.8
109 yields 14.9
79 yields 12.5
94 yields 9.05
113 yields 15.8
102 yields 11.1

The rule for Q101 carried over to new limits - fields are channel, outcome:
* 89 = 8.89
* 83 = 10.7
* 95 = 9.36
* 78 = 12.4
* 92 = 8.94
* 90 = 8.57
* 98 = 9.87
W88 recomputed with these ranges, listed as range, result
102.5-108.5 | 14.6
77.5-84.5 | 12.5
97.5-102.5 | 11.1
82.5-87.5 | 10.7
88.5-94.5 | 9.2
